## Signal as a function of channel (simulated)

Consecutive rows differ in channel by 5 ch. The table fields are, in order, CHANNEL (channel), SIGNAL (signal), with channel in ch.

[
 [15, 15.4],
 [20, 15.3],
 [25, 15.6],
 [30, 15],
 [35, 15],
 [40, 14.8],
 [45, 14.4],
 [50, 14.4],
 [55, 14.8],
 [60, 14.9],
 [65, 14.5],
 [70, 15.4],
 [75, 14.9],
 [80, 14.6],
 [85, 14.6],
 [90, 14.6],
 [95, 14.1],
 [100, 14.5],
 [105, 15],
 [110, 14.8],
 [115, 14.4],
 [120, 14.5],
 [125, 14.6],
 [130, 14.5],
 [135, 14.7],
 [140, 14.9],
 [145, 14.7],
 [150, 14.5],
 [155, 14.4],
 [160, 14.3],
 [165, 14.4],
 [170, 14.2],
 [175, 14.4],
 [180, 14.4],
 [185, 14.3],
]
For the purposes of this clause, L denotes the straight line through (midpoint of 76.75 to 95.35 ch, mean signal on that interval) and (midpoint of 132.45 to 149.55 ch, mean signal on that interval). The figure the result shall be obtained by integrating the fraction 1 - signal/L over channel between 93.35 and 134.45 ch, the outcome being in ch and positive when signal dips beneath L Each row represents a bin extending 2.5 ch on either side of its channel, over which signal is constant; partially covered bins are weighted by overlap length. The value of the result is 0.2 ch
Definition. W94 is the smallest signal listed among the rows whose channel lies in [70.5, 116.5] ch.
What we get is 14.1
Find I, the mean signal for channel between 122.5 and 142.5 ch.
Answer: 14.7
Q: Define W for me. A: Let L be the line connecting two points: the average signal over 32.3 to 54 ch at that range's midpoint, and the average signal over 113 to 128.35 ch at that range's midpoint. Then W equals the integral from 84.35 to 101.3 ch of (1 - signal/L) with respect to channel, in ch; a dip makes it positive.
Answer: 0.2 ch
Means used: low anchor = 14.7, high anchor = 14.5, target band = 14.4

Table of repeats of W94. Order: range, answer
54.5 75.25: 14.5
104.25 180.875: 14.2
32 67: 14.4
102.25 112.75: 14.8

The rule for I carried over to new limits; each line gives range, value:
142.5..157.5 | 14.5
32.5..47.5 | 14.7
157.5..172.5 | 14.3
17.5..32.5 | 15.3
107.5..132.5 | 14.6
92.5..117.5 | 14.6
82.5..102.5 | 14.4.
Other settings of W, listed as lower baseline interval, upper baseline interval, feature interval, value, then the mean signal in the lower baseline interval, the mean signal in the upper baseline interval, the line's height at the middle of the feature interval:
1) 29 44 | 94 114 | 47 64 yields 0.1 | 14.9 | 14.6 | 14.8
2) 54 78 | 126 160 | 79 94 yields 0.3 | 14.9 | 14.6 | 14.8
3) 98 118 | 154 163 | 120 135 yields 0.0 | 14.7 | 14.3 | 14.5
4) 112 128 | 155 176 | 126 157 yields -0.4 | 14.5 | 14.3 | 14.4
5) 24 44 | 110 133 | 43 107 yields 0.5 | 15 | 14.5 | 14.8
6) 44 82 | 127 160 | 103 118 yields -0.1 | 14.8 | 14.6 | 14.7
